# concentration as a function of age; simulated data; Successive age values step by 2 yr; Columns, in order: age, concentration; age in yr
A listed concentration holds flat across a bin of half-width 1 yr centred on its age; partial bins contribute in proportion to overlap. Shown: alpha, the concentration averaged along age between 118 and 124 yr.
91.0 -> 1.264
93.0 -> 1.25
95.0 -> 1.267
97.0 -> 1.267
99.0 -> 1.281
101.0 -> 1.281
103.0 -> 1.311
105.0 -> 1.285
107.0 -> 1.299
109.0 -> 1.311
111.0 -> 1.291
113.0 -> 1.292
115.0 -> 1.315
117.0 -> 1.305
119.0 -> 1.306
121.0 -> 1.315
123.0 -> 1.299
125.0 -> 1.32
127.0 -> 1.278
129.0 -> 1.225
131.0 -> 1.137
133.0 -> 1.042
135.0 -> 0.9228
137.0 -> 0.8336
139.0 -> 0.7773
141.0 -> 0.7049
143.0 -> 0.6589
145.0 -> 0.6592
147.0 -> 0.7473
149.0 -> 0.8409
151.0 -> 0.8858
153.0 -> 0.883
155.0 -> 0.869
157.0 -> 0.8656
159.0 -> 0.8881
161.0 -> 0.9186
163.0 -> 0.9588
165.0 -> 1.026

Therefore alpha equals 1.31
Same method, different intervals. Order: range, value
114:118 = 1.31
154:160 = 0.874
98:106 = 1.29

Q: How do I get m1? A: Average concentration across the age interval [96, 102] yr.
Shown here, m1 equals 1.28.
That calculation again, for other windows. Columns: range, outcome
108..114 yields 1.3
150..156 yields 0.879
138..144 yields 0.714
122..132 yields 1.25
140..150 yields 0.722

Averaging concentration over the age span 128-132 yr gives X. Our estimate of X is 1.18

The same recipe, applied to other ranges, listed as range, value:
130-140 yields 0.943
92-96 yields 1.26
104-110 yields 1.3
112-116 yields 1.3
